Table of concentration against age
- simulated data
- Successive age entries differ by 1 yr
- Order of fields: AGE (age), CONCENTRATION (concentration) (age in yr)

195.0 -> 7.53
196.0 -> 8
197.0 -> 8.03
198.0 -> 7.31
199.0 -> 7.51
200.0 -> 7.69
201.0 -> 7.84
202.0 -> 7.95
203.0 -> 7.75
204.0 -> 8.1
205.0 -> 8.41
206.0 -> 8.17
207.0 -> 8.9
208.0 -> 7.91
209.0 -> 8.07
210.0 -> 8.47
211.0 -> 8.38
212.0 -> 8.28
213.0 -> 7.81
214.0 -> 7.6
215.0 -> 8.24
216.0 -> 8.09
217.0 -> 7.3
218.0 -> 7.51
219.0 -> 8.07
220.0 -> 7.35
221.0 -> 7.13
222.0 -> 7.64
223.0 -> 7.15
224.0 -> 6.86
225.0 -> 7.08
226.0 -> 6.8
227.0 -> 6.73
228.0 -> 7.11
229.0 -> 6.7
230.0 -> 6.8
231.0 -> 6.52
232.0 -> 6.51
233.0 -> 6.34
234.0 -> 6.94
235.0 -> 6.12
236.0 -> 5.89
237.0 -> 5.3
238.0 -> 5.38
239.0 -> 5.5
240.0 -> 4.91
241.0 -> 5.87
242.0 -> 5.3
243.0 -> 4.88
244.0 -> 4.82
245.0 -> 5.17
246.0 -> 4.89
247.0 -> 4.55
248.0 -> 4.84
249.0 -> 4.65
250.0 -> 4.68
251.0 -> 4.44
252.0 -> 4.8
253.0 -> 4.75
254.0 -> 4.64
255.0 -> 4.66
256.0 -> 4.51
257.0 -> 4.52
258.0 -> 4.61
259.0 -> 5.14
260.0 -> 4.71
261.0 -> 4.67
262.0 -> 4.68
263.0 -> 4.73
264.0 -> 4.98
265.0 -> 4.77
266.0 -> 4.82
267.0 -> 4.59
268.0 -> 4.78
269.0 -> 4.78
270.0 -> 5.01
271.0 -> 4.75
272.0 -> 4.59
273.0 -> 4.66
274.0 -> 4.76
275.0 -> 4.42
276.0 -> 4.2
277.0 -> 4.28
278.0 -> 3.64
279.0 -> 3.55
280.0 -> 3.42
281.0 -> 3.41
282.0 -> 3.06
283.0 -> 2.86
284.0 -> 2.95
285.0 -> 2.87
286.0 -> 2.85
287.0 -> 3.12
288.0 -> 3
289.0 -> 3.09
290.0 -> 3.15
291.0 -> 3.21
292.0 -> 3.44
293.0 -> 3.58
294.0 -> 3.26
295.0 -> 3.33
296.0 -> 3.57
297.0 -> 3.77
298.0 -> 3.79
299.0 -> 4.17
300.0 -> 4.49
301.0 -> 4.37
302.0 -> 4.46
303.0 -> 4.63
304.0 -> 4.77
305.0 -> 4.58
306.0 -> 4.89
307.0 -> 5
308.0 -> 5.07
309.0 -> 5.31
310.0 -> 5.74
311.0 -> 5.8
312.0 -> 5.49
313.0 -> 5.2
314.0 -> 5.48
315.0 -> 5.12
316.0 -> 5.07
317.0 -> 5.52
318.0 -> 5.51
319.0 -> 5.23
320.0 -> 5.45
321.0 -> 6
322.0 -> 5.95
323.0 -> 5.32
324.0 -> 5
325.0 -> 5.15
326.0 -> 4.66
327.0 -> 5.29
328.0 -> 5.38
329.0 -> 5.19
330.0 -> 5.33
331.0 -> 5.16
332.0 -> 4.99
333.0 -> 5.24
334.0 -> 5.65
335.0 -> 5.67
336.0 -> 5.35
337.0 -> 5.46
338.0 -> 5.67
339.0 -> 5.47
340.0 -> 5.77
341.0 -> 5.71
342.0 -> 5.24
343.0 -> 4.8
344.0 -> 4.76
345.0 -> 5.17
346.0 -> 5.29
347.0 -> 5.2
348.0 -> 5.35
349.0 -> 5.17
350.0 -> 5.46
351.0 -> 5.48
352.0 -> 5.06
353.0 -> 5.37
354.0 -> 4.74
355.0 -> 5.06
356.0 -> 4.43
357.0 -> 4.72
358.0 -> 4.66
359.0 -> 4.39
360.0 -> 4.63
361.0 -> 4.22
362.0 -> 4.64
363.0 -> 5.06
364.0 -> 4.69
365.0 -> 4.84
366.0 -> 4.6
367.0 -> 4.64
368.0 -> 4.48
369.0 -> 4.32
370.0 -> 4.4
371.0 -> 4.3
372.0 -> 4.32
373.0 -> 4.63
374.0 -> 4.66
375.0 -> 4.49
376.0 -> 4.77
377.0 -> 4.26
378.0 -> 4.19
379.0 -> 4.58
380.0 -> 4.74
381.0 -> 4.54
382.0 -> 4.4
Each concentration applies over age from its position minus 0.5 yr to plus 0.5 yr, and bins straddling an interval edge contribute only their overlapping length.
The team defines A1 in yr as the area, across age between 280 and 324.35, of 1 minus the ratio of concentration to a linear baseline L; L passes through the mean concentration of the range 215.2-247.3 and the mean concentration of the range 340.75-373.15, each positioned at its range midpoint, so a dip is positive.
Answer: 9.10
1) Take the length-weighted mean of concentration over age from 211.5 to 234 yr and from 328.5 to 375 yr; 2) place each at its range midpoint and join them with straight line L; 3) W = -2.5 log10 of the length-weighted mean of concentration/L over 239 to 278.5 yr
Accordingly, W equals 0.363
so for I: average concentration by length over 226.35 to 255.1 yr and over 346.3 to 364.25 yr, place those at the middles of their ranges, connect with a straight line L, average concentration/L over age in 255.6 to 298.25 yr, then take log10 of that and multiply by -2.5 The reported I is 0.31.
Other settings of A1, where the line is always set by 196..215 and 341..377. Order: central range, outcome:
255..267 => 3.72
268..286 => 7.14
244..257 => 4.34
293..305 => 3.95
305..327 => 1.50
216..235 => 1.42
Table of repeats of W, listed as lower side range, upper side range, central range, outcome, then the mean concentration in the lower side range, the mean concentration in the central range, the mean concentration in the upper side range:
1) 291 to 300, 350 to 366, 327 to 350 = -0.20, 3.64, 5.32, 4.81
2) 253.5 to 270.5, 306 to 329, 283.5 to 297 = 0.49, 4.74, 3.21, 5.34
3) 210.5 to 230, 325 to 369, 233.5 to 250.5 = 0.31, 7.45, 5.28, 5.07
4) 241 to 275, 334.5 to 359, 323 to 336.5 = -0.03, 4.77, 5.24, 5.19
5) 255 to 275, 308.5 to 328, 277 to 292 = 0.48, 4.73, 3.2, 5.38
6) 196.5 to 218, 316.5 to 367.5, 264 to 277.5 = 0.39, 7.98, 4.66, 5.15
